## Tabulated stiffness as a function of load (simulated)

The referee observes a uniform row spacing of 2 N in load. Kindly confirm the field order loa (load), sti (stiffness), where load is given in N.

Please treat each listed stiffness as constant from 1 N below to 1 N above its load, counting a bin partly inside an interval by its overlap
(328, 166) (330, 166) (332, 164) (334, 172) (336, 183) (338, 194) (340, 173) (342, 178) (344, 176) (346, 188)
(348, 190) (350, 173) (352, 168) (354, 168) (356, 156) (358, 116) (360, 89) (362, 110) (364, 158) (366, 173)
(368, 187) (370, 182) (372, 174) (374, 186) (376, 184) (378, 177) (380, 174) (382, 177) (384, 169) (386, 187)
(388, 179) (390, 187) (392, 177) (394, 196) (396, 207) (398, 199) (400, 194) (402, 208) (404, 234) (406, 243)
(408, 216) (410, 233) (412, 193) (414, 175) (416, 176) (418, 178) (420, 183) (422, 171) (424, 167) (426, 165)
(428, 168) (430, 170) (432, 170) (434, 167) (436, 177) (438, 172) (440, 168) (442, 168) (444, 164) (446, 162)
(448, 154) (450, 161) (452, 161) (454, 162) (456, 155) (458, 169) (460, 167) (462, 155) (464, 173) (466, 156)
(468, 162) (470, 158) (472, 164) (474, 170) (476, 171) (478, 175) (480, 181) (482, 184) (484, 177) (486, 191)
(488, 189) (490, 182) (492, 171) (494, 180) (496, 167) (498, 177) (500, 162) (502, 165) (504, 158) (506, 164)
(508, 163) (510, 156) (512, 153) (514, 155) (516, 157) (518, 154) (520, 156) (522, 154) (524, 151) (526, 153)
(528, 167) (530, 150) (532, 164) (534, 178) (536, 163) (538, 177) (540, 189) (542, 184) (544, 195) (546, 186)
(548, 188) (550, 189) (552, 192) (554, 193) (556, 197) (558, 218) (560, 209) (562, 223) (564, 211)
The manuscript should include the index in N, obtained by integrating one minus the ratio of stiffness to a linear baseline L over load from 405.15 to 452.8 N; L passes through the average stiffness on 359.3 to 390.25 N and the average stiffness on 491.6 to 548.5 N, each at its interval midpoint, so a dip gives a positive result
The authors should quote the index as -2.72 N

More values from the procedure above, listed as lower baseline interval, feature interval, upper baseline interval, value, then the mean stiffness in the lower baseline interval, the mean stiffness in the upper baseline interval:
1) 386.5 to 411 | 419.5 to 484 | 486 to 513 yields 6.6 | 206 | 169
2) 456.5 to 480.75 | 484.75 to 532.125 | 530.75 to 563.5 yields 3.7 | 166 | 190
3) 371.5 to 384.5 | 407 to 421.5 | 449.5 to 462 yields -1.9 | 178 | 162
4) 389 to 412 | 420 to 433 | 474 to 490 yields 1.9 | 208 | 180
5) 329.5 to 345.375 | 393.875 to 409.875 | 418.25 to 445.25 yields -3.9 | 176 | 170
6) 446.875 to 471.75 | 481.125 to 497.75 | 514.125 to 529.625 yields -2.2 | 161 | 156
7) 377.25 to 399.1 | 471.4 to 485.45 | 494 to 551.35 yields -0.2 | 185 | 167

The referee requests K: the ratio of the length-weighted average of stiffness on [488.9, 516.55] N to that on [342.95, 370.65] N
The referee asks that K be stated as 1.04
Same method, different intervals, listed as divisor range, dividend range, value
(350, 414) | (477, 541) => 0.93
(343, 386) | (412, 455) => 1.02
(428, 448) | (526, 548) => 1.04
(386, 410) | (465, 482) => 0.82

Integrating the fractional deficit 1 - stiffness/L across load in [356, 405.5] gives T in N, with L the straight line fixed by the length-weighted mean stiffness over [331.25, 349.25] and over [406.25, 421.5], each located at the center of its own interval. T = 3.2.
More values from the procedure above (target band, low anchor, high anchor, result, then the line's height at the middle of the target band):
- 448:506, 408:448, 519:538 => -0.3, 168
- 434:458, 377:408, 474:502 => 2.6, 185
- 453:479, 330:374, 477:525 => 0.4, 167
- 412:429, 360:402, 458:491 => 0.1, 175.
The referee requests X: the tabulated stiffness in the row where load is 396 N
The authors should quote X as 207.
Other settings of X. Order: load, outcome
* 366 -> 173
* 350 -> 173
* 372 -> 174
